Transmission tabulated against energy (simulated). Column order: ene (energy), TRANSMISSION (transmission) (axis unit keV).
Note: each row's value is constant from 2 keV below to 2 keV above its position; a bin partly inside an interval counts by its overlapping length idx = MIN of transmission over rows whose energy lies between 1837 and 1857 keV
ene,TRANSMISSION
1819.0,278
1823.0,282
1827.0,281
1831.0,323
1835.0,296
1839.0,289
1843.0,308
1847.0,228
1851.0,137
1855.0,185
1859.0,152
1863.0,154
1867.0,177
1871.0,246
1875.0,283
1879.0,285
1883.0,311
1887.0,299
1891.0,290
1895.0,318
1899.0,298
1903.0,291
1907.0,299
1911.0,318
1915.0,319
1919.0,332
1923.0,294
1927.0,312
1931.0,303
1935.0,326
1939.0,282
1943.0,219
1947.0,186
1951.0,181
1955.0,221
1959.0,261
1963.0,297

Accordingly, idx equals 137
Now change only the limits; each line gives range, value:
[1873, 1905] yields 283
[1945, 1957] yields 181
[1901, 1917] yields 291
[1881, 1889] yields 299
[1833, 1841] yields 289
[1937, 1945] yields 219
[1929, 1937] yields 303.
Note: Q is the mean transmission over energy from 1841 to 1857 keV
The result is 214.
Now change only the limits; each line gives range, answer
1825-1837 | 300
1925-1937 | 314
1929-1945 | 282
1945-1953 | 184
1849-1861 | 158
